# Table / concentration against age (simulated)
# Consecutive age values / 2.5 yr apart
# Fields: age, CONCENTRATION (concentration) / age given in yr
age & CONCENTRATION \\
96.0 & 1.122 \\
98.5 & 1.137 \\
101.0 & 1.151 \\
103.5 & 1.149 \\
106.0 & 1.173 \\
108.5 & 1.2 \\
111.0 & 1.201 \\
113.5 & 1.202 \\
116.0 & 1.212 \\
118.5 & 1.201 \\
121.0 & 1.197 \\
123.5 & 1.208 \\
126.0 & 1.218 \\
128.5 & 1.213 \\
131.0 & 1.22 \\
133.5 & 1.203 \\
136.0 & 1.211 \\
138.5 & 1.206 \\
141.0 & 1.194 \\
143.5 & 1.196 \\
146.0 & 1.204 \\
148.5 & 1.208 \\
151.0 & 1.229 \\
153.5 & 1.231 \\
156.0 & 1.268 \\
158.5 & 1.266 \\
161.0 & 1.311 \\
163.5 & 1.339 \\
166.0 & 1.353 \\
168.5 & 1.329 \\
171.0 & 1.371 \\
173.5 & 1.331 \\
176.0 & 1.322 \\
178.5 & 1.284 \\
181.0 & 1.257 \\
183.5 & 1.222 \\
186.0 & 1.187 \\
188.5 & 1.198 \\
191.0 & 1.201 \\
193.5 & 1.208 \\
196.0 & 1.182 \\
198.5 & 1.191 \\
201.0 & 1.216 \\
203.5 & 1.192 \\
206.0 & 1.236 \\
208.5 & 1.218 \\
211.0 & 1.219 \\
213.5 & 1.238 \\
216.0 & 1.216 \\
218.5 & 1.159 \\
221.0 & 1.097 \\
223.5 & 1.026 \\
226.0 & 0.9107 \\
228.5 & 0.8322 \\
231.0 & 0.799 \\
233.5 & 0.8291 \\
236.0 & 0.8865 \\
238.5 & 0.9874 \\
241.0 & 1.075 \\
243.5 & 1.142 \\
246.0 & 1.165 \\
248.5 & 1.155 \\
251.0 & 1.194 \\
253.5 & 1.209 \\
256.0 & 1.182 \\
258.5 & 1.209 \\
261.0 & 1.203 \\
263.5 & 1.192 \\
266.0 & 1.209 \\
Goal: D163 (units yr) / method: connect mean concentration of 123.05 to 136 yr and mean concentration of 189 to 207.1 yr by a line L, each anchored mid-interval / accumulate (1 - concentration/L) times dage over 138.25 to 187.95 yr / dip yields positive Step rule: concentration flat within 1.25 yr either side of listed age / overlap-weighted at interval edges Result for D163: -2.4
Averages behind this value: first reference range 1.21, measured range 1.27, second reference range 1.2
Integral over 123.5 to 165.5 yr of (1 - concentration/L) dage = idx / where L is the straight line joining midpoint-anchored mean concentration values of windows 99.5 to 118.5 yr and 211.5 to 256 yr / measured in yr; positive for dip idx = -3.11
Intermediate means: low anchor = 1.18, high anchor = 1.06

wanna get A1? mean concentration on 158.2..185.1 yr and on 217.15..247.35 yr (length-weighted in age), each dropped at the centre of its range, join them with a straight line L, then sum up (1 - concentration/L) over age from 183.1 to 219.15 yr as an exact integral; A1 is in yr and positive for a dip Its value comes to -1.7 yr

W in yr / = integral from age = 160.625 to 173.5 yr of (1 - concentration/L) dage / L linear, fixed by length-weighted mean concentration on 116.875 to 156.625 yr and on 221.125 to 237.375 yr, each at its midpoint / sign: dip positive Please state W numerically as -2.7 yr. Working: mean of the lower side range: 1.21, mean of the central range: 1.34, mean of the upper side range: 0.896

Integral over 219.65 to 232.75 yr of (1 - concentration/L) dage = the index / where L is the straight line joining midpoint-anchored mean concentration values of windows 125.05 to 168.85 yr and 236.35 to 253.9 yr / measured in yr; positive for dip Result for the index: 2.4 yr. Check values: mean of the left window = 1.24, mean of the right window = 1.12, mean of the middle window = 0.931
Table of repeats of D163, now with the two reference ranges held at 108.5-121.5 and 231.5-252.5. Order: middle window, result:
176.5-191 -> -1.47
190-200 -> -0.83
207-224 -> -1.50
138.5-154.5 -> -0.63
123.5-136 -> -0.30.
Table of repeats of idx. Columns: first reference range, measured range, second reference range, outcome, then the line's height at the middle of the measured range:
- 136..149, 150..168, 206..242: -1.8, 1.17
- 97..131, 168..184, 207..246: -2.8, 1.11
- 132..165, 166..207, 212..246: -4.1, 1.14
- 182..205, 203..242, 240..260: 4.3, 1.18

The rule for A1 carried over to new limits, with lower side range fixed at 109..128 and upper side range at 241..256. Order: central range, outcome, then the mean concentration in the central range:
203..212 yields -0.31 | 1.22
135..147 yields -0.03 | 1.2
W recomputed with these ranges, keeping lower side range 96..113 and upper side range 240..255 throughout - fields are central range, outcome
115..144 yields -1.0 yr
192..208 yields -0.6 yr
